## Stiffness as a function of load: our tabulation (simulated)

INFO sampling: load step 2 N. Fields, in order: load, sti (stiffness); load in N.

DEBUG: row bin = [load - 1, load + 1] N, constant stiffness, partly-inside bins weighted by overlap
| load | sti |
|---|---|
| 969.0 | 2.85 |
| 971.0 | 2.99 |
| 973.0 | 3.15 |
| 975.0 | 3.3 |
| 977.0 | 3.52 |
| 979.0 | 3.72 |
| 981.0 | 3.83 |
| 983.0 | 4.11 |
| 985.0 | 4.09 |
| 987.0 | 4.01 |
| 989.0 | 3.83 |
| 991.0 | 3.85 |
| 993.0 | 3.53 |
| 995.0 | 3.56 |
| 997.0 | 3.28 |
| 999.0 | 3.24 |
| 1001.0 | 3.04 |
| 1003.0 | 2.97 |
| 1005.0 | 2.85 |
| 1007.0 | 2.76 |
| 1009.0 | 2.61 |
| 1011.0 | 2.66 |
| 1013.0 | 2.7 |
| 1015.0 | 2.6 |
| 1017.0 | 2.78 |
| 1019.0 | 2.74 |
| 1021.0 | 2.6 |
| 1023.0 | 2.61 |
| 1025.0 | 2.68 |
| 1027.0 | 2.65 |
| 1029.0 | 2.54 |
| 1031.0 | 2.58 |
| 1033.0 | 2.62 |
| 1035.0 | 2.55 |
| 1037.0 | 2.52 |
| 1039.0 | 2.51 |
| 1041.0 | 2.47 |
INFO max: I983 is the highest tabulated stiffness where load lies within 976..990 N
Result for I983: 4.11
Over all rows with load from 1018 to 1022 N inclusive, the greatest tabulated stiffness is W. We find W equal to 2.74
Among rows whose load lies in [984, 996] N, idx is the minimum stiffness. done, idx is 3.53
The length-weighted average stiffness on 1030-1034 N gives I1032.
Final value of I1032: 2.6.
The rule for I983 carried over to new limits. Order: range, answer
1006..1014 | 2.76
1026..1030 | 2.65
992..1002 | 3.56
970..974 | 3.15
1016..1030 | 2.78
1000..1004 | 3.04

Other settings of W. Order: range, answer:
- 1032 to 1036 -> 2.62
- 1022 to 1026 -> 2.68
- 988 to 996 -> 3.85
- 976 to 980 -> 3.72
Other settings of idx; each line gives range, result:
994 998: 3.28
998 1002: 3.04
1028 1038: 2.52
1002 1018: 2.6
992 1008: 2.76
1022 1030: 2.54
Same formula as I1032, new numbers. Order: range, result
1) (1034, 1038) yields 2.54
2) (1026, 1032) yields 2.59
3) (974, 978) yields 3.41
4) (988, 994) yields 3.74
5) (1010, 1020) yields 2.7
